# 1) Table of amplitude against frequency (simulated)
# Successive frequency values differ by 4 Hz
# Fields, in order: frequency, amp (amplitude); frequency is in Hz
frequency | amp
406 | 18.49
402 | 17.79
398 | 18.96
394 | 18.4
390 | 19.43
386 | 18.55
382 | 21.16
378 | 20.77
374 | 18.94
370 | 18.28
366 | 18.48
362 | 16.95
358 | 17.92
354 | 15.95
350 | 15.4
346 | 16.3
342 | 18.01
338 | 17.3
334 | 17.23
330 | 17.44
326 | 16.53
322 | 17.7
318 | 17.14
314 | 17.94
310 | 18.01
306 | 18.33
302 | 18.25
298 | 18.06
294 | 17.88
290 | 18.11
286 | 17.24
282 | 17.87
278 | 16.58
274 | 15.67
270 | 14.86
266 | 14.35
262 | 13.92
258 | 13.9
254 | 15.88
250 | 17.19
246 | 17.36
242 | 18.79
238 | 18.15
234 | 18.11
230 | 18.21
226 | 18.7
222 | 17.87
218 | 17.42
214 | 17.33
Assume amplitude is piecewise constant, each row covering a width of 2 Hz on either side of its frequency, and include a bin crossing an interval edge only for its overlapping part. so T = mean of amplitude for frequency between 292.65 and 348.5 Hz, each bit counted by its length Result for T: 17.6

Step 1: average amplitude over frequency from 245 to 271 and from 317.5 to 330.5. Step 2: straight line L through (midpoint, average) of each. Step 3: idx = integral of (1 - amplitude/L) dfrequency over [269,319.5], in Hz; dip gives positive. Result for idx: -3.4 Hz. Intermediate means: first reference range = 15.3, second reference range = 17.2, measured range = 17.4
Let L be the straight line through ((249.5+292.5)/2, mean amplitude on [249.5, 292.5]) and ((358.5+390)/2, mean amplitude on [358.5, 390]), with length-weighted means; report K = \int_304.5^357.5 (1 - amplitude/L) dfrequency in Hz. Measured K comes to 1.5 Hz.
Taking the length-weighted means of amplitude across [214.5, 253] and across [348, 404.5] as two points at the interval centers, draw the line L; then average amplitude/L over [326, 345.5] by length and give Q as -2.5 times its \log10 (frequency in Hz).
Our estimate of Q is 0.06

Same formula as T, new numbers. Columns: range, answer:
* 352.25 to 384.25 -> 18.6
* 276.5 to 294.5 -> 17.5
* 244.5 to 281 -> 15.6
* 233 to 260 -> 17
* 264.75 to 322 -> 17.2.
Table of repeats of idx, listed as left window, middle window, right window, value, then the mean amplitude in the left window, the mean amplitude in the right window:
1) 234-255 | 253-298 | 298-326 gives 4.0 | 17.6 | 17.8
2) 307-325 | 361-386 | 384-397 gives -0.8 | 17.7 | 18.8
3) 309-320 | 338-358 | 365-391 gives 2.1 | 17.7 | 19.4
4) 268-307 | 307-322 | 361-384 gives 0.1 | 17.3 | 19.2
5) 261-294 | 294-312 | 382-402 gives -1.4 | 16.2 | 19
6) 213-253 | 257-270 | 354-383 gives 2.8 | 17.9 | 18.6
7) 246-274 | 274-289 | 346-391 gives -1.2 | 15.2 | 18.2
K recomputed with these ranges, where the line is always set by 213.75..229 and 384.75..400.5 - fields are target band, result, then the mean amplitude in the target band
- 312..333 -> 1.3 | 17.3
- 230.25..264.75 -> 2.6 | 16.7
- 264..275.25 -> 2.0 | 14.9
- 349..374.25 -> 1.7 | 17.4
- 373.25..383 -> -0.9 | 20.4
